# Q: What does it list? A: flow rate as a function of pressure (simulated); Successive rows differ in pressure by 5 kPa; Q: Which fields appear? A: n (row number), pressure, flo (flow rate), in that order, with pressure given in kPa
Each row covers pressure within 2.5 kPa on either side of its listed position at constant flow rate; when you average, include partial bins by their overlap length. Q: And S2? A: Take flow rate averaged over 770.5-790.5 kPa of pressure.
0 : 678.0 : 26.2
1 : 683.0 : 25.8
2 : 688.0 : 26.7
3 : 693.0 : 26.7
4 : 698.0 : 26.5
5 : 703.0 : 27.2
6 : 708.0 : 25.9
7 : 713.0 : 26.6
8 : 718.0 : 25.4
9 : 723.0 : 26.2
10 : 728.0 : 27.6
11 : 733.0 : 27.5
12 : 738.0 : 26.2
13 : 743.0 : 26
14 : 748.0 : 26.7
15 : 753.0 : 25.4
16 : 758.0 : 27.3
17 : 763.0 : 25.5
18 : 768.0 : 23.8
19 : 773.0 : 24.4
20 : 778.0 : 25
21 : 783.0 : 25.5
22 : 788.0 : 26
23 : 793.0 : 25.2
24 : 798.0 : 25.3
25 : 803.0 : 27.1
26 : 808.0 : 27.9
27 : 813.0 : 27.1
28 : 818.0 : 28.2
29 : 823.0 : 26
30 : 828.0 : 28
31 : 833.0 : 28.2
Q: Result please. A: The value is 25.2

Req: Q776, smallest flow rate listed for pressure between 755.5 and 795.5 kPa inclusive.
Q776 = 23.8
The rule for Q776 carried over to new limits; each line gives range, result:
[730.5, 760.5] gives 25.4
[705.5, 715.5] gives 25.9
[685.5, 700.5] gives 26.5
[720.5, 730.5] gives 26.2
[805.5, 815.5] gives 27.1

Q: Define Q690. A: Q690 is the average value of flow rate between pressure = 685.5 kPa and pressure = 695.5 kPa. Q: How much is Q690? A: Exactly 26.7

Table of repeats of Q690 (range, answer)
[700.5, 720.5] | 26.3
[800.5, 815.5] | 27.4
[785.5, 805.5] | 25.9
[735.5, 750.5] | 26.3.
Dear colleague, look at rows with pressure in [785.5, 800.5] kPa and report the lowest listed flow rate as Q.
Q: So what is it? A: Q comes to 25.2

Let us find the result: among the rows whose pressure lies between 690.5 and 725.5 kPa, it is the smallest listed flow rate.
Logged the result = 25.4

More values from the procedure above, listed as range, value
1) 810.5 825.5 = 26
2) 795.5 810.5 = 25.3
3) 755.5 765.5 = 25.5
